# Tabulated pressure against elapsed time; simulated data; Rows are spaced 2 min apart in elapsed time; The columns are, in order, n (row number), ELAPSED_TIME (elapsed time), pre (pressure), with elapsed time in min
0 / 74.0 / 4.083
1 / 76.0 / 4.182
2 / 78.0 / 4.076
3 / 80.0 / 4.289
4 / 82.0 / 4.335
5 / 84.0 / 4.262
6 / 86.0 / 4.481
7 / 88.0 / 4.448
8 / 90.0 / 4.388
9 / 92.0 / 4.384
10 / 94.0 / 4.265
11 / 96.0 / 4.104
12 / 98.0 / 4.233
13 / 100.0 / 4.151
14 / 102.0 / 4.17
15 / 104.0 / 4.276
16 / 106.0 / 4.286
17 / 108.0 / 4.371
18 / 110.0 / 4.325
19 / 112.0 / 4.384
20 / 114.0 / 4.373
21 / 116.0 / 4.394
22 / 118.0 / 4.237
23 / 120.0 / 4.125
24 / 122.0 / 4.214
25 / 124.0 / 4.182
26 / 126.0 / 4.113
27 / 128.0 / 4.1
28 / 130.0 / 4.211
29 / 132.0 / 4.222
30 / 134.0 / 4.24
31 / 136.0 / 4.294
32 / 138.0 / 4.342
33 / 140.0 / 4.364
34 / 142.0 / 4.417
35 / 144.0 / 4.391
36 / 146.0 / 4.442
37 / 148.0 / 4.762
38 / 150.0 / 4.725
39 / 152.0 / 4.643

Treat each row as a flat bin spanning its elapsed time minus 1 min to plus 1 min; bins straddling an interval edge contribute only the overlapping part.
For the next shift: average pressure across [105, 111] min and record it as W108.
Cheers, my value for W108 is 4.33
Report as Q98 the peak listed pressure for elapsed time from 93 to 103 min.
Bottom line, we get 4.265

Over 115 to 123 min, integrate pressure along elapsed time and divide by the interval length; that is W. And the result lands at 4.24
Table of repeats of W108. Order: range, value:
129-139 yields 4.26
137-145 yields 4.38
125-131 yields 4.14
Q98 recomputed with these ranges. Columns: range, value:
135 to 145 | 4.417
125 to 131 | 4.211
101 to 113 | 4.384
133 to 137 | 4.294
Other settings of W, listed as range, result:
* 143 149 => 4.53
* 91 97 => 4.25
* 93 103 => 4.18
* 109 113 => 4.35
